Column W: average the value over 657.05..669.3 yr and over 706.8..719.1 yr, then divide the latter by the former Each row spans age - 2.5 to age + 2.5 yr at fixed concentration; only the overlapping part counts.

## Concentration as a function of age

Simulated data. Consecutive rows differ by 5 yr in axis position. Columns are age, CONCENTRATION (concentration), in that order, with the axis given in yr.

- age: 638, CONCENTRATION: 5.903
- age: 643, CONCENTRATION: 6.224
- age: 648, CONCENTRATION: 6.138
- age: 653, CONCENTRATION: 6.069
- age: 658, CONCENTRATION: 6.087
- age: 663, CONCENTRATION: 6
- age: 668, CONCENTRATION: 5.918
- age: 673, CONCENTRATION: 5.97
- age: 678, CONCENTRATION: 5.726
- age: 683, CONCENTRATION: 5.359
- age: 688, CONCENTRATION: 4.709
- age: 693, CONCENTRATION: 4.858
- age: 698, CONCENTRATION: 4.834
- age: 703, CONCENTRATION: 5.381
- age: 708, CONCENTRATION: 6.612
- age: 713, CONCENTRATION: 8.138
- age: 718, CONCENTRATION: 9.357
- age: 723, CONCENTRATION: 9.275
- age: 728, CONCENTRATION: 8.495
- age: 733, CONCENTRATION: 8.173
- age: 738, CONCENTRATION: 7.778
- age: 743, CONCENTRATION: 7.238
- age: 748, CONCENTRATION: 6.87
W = 1.34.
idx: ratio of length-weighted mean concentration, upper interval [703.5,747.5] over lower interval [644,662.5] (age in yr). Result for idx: 1.30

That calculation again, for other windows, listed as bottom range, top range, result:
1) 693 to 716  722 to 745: 1.32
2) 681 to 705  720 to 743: 1.66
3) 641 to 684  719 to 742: 1.41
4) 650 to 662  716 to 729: 1.50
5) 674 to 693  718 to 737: 1.65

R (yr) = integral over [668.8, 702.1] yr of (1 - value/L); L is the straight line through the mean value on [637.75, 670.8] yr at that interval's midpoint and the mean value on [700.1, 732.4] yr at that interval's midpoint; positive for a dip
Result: 7.9 yr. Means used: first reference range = 6.06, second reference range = 7.86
